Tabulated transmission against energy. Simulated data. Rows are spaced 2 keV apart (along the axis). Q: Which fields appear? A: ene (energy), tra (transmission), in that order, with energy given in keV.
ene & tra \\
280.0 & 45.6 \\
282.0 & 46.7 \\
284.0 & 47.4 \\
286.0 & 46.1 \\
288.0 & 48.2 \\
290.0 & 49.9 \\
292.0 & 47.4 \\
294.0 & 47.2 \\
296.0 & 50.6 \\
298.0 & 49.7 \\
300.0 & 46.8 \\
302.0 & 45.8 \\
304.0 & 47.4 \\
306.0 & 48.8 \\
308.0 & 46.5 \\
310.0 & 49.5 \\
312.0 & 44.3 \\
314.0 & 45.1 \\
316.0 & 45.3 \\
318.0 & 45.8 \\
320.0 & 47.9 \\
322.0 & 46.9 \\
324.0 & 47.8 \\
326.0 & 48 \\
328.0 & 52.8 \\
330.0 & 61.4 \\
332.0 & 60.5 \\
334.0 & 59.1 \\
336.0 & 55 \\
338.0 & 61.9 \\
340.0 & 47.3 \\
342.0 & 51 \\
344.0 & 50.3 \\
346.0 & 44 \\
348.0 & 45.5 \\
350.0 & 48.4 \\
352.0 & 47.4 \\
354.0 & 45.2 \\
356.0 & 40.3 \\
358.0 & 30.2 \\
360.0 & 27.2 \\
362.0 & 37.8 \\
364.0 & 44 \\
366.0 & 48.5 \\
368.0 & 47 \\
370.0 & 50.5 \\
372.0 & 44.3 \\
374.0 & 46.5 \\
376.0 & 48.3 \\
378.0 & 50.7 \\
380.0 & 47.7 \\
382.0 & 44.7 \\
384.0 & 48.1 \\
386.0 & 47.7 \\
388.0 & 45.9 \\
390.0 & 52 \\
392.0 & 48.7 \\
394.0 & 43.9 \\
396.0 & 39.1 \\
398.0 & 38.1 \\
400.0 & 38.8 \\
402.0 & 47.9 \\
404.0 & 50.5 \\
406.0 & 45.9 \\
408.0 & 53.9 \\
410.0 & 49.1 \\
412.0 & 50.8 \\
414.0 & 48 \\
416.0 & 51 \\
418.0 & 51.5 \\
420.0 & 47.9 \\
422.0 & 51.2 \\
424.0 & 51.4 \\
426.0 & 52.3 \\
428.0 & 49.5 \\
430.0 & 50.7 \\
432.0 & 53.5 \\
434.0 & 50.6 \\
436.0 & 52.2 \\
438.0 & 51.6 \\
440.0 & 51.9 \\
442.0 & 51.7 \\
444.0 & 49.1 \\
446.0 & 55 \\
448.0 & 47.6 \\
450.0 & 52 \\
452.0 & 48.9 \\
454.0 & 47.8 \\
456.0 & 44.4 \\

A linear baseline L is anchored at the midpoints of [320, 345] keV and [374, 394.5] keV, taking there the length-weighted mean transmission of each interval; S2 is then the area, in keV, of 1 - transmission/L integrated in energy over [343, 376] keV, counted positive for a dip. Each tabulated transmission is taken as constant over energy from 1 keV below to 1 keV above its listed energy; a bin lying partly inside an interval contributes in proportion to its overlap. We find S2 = 4.4 keV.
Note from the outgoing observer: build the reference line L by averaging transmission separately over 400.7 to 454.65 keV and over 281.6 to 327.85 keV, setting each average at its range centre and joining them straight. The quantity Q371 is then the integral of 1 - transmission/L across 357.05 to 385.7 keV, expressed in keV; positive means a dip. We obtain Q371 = 2.9 keV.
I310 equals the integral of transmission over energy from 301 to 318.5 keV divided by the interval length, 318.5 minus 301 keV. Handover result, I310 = 46.5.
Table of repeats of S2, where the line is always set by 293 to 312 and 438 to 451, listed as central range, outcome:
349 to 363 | 2.7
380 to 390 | 0.5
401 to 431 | 0.3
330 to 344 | -2.1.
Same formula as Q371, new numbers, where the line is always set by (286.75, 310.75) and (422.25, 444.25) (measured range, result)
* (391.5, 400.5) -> 1.6 keV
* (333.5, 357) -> -0.1 keV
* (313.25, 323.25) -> 0.5 keV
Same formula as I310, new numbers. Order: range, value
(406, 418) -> 50.2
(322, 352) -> 52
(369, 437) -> 48.3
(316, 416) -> 47.4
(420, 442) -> 51.3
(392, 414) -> 46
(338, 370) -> 44.4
